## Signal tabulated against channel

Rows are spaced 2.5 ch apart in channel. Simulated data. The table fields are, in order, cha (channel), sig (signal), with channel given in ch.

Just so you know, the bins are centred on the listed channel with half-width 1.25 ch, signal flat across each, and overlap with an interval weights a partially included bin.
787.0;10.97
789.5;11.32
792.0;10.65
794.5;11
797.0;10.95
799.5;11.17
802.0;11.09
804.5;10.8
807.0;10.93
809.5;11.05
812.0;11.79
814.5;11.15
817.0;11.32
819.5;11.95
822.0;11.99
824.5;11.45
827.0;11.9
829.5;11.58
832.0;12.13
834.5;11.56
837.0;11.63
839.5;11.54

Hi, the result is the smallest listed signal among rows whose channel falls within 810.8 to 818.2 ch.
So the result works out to 11.15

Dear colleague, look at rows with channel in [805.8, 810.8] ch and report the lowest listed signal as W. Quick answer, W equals 10.93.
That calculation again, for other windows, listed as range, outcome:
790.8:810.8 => 10.65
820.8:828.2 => 11.45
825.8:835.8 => 11.56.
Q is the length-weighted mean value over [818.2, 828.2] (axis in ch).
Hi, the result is 11.8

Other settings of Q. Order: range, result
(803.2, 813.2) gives 11.1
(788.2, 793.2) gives 11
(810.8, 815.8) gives 11.5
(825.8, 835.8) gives 11.8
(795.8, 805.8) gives 11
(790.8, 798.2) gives 10.9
